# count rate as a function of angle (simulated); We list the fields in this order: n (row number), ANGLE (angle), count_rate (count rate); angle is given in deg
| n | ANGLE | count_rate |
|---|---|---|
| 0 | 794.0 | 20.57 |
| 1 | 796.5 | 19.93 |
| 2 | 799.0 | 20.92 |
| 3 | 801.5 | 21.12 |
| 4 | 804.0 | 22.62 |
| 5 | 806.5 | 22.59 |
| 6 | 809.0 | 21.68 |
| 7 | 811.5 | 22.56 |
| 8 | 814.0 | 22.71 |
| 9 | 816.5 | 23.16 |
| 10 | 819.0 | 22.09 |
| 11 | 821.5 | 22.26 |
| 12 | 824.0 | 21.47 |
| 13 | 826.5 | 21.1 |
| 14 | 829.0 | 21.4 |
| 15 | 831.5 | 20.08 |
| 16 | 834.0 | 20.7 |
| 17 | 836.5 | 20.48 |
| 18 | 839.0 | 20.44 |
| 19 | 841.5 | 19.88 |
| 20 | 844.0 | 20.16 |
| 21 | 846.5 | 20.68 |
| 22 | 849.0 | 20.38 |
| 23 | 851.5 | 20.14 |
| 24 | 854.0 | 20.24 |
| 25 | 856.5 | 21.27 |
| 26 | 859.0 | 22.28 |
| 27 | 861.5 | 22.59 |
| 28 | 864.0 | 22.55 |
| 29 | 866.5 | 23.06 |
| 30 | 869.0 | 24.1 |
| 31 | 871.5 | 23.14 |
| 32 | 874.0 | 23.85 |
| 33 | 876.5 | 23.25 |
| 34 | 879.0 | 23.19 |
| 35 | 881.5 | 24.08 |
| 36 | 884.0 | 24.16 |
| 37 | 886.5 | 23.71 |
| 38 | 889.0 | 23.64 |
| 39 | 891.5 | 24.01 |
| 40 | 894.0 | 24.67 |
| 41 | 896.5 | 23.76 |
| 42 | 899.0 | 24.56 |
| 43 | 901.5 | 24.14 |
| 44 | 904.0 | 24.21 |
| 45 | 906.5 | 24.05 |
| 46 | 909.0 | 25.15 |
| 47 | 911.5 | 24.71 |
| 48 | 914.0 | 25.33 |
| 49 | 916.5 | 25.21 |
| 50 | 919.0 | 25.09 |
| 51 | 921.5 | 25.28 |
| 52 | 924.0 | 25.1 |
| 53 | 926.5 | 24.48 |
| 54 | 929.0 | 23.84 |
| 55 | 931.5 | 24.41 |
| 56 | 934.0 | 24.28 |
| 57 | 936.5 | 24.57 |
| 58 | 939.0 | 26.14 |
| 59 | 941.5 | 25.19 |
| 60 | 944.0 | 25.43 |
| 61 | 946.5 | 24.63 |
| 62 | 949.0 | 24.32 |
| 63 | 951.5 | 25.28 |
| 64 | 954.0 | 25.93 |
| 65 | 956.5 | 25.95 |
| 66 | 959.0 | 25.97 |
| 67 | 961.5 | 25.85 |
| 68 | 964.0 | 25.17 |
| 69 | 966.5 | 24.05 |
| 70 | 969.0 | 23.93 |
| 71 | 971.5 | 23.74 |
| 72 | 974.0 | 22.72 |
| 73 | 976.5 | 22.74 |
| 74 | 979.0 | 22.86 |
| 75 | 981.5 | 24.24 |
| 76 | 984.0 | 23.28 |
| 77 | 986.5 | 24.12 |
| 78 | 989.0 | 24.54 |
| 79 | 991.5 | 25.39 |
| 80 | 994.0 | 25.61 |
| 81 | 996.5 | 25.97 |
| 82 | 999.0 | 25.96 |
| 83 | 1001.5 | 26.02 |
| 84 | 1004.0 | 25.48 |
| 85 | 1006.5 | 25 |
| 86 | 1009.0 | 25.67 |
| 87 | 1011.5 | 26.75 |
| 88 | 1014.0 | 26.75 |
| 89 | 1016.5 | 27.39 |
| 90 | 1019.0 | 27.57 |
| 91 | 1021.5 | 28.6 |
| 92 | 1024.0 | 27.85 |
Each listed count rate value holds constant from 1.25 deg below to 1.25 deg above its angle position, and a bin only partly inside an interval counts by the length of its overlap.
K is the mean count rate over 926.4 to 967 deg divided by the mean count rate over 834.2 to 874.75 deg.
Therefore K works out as 1.2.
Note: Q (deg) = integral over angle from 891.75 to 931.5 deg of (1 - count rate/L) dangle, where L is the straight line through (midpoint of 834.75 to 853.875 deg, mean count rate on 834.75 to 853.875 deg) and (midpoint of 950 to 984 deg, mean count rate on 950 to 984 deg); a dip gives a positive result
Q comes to -3.6 deg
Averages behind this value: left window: 20.3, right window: 24.4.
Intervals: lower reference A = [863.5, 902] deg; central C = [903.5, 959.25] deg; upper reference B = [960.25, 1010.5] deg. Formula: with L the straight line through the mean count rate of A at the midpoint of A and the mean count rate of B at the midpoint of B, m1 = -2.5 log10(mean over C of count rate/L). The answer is -0.04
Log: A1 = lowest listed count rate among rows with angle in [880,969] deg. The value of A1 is 23.64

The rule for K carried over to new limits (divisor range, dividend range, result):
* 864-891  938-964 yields 1.08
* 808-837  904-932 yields 1.14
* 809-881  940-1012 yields 1.14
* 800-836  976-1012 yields 1.14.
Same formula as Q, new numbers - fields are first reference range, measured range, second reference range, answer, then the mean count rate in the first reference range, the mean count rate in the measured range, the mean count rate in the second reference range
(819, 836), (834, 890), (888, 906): 1.4 deg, 21.2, 22.1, 24.1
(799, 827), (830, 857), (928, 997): 2.7 deg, 22.1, 20.4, 24.6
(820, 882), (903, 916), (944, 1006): -0.9 deg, 21.7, 24.7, 24.8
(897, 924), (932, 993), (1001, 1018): 2.2 deg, 24.8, 24.6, 26.2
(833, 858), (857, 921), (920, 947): -3.7 deg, 20.5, 23.9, 24.9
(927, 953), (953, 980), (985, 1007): 0.7 deg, 24.8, 24.4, 25.3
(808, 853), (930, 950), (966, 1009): -1.2 deg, 21.2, 24.9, 24.5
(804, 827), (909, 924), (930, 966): -0.4 deg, 22.2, 25.1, 25.2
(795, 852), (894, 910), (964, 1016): -1.0 deg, 21.3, 24.3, 24.8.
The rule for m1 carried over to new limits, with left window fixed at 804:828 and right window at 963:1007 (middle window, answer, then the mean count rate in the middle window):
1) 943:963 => -0.06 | 25.4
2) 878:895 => -0.04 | 23.9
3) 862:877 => -0.02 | 23.3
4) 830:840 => 0.10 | 20.4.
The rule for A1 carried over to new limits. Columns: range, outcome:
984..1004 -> 23.28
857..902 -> 22.28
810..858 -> 19.88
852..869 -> 20.24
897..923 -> 24.05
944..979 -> 22.72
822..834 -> 20.08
